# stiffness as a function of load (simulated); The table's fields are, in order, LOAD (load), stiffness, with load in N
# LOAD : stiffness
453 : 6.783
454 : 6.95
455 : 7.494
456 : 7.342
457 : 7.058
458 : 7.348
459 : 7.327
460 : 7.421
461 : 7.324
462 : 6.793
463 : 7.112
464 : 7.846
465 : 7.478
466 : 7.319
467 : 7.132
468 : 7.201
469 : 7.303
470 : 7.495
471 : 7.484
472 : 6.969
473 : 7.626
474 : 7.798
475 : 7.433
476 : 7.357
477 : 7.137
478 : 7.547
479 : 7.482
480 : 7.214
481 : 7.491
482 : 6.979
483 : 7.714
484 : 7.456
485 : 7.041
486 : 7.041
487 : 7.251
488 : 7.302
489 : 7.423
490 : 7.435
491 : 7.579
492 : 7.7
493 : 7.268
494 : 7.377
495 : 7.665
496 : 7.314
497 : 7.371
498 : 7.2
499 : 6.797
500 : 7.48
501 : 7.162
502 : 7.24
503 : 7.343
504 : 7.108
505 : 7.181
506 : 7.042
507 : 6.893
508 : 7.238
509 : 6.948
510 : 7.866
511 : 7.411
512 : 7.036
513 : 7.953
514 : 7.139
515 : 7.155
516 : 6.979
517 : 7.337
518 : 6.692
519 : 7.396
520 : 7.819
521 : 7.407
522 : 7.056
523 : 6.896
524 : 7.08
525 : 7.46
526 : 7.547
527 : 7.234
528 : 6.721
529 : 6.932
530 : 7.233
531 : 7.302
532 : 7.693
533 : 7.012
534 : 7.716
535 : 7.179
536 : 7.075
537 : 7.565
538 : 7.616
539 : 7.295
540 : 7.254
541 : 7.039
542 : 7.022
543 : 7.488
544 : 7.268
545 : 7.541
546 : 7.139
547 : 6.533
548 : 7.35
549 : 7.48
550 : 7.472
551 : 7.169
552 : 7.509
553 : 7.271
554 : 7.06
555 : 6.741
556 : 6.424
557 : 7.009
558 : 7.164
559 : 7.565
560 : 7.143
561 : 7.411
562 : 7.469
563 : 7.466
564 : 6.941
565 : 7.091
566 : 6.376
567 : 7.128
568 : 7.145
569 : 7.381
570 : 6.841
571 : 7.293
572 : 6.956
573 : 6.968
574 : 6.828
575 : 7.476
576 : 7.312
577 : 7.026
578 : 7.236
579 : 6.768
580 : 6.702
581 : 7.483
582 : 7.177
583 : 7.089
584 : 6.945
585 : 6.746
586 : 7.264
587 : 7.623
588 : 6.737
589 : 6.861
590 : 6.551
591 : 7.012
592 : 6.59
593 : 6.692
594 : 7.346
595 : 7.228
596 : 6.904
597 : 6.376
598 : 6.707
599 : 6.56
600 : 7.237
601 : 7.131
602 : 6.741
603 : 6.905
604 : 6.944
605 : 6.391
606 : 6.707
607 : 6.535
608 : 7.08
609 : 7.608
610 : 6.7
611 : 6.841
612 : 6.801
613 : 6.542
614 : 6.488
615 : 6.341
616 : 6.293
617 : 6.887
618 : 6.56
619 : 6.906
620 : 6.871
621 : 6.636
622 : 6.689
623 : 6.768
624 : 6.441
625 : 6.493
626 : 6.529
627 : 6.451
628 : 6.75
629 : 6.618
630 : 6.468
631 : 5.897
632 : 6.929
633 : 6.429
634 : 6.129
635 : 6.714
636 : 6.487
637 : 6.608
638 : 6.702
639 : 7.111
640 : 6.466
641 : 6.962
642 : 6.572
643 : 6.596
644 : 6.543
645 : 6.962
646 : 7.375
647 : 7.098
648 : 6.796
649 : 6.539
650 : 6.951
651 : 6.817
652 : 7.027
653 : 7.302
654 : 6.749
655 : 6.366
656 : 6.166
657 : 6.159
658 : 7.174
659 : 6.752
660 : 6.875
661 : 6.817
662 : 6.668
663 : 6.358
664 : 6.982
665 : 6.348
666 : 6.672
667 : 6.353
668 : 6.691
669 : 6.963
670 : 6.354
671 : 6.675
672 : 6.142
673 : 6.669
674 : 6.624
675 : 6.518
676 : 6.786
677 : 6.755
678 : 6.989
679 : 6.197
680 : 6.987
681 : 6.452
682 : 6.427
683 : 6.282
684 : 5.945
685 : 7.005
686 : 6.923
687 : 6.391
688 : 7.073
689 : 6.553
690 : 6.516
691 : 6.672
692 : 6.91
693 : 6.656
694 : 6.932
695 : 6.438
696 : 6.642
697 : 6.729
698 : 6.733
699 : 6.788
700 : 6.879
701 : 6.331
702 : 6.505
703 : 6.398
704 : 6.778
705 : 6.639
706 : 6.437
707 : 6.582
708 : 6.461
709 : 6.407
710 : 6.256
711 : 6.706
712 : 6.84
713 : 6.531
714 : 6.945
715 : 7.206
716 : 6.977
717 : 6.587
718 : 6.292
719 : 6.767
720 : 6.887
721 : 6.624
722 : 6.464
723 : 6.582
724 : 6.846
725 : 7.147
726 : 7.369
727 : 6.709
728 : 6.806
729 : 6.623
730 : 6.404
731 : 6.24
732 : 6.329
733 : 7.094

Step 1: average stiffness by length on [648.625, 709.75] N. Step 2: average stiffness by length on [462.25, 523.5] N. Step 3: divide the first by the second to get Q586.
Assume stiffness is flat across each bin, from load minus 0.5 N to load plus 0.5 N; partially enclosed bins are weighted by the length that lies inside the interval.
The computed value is 0.91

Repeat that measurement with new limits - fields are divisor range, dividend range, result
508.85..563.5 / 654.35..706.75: 0.91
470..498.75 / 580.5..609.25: 0.94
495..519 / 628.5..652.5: 0.93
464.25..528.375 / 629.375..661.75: 0.92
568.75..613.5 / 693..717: 0.96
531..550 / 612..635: 0.90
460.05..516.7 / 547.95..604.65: 0.96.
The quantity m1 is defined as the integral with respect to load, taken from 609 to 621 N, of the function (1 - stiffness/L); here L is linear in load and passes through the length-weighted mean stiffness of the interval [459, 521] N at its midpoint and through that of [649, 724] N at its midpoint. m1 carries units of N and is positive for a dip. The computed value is 0.34 N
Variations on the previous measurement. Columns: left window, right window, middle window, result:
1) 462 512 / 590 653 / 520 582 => -1.24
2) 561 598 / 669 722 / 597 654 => 1.23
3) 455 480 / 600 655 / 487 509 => -0.16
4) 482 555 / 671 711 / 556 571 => -0.08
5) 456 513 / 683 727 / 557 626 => 0.82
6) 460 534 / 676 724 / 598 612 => 0.17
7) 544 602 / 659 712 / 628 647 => 0.42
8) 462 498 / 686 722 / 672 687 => 0.33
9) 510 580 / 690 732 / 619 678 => 1.74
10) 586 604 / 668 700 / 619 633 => 0.47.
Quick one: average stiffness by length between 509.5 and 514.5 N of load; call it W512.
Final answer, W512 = 7.48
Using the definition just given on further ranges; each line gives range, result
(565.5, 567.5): 6.75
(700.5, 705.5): 6.53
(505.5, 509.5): 7.03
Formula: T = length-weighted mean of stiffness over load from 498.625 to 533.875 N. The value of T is 7.23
